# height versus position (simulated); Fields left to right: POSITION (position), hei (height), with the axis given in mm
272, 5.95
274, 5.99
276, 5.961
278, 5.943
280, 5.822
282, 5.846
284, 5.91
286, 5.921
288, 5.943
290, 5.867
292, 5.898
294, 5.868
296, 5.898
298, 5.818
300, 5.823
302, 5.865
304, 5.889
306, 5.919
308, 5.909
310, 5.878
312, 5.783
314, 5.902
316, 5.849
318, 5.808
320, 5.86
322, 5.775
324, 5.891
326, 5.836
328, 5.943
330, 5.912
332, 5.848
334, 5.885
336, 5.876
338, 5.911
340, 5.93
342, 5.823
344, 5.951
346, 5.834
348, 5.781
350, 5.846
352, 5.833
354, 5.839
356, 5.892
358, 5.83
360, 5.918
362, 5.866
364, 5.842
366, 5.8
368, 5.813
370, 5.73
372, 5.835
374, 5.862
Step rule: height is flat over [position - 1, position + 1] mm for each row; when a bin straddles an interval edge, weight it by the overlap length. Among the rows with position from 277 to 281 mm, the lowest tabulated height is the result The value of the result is 5.822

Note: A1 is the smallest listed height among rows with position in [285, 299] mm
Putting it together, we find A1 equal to 5.818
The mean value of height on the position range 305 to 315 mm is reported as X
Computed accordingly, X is 5.88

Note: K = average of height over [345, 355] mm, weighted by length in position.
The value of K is 5.83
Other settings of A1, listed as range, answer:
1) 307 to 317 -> 5.783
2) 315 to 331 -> 5.775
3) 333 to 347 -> 5.823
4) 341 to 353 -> 5.781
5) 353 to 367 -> 5.8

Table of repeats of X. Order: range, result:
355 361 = 5.88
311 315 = 5.84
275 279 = 5.95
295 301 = 5.85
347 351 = 5.81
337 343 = 5.89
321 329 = 5.86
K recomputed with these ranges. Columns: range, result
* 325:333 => 5.88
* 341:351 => 5.85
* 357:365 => 5.86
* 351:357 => 5.85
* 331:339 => 5.88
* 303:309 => 5.91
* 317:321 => 5.83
